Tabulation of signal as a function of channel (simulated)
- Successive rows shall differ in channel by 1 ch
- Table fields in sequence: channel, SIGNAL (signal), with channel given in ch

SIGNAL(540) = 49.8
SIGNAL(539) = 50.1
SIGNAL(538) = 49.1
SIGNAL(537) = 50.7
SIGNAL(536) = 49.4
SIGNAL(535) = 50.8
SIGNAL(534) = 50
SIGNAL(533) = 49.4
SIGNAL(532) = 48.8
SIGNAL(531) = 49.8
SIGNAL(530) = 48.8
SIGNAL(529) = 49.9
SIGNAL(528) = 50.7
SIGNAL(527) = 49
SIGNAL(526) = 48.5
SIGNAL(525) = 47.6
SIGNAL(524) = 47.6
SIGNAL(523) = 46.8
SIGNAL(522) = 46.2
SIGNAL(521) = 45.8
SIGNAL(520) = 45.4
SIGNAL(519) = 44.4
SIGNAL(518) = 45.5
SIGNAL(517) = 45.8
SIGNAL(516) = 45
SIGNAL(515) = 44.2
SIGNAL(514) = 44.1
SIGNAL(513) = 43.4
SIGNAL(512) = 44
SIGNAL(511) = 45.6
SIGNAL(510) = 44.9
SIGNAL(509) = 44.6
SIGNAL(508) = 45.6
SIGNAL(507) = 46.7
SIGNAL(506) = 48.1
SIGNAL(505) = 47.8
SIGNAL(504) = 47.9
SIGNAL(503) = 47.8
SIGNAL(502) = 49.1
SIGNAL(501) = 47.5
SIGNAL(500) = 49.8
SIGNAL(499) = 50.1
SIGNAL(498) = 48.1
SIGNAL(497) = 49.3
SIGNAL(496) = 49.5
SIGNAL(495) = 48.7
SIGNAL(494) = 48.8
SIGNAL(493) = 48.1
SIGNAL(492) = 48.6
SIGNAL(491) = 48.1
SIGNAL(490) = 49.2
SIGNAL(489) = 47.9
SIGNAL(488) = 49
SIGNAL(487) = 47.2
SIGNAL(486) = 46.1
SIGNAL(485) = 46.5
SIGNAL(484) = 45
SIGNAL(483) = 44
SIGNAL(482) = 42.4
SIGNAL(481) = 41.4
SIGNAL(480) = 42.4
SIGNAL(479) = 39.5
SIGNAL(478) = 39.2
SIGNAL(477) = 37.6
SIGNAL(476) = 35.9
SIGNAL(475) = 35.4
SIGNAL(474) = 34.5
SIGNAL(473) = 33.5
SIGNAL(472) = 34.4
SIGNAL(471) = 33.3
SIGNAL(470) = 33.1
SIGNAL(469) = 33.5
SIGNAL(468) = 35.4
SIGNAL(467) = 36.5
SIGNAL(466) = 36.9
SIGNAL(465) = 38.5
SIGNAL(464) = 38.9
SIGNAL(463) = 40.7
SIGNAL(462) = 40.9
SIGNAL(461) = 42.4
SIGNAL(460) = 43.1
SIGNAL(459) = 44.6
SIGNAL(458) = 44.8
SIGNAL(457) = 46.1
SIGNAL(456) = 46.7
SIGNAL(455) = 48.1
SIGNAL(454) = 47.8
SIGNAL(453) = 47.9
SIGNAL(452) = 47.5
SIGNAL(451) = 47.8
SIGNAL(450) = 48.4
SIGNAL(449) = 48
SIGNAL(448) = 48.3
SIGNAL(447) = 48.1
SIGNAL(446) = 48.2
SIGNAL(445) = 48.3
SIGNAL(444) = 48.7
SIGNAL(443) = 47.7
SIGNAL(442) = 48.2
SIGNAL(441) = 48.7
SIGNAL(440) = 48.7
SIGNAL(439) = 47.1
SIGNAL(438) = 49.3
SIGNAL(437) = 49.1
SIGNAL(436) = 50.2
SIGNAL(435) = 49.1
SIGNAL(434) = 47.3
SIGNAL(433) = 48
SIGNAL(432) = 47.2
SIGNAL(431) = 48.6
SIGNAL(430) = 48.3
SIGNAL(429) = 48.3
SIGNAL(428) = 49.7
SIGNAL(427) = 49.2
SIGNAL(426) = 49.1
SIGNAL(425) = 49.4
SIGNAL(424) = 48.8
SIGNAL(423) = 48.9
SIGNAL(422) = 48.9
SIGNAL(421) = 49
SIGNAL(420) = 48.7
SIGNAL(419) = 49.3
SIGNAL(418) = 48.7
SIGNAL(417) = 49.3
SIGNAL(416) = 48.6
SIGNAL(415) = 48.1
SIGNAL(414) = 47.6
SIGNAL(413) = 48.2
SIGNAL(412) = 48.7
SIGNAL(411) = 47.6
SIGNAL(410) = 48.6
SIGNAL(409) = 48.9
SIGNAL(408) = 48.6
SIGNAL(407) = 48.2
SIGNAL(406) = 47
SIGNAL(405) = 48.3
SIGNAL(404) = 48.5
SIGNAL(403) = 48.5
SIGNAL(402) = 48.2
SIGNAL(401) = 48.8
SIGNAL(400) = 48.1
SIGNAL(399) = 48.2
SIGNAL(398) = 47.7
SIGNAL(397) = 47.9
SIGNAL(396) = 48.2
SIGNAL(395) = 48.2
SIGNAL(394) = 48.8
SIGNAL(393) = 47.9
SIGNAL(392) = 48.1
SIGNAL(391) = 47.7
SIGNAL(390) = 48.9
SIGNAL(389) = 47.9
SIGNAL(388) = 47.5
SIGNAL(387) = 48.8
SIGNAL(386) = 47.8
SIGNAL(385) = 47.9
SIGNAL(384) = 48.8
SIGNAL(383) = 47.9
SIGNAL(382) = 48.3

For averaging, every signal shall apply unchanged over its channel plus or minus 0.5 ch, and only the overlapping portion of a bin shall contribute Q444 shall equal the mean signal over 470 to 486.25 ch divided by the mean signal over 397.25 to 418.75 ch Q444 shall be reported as 0.8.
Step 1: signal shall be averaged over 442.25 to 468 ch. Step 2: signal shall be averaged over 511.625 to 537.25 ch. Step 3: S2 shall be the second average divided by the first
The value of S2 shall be 1.06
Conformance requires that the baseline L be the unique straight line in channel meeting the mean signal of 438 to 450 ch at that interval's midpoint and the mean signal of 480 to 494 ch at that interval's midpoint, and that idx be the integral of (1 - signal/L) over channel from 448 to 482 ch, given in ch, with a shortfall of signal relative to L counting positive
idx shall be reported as 4.65 ch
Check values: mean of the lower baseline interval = 48.2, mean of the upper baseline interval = 46.4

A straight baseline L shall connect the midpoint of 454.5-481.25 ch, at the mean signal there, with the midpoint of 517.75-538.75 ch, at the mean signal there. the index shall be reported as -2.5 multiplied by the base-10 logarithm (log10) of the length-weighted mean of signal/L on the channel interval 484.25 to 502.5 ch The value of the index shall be -0.13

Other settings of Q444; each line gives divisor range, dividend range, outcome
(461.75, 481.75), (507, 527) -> 1.23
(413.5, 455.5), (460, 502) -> 0.88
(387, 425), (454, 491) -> 0.85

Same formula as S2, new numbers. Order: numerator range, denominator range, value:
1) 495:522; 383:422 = 0.96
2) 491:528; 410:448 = 0.97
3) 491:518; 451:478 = 1.17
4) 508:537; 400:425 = 0.97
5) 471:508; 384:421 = 0.93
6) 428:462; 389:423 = 0.98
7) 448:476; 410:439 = 0.84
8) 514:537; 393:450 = 0.98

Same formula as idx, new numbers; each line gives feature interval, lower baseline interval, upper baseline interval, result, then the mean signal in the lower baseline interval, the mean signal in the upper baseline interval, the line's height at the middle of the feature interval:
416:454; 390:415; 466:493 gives -2.92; 48.2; 40.8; 45.1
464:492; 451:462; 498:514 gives 3.56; 45.8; 46.8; 46.2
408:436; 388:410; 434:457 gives -0.24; 48.2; 48.2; 48.2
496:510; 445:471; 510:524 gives -0.98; 43.2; 45.2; 44.7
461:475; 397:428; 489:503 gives 3.55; 48.5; 48.8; 48.7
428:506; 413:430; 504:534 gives 4.71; 48.8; 46.8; 47.9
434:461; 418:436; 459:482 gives -2.50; 48.7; 37.8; 43.6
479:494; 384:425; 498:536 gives 0.49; 48.4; 47.3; 47.6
